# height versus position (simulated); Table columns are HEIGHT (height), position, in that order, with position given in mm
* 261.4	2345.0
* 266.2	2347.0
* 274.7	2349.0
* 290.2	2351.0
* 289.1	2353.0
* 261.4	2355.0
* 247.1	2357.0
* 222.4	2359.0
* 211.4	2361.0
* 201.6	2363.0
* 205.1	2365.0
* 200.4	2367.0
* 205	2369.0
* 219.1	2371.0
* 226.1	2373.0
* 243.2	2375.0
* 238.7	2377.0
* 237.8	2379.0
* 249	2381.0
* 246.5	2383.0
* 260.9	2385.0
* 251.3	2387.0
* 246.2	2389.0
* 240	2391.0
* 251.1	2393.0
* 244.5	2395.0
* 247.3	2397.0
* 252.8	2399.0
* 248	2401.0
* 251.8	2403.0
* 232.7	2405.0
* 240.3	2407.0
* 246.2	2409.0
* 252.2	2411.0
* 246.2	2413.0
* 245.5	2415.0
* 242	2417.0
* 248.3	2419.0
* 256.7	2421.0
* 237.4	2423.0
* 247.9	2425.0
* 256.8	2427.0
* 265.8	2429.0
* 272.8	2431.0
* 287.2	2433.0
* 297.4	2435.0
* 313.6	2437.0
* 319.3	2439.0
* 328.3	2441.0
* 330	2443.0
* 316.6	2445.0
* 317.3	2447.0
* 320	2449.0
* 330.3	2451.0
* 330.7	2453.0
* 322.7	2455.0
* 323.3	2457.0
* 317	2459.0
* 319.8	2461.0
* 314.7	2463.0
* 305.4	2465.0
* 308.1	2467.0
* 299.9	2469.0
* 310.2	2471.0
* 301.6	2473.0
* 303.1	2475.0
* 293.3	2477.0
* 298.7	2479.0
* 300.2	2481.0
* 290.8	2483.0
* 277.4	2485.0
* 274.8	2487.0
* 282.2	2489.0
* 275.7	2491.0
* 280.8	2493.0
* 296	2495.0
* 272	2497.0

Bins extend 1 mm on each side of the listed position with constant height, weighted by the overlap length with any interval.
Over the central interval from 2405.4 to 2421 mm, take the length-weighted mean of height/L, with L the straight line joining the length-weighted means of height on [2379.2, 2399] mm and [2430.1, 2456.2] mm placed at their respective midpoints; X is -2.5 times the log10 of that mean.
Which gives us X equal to 0.132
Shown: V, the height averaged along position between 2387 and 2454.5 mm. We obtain 272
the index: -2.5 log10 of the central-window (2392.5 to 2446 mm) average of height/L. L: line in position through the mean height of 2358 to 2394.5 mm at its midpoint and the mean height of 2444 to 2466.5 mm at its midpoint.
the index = 0.05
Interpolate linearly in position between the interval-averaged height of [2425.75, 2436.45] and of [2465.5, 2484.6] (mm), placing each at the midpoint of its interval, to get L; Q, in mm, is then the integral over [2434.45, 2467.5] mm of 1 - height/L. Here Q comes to -3.6 mm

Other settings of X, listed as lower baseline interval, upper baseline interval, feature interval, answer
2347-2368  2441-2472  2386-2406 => 0.10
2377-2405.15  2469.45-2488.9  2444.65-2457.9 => -0.16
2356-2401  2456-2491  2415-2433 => 0.05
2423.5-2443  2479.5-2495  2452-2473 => -0.10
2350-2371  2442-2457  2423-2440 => 0.10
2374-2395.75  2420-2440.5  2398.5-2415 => 0.06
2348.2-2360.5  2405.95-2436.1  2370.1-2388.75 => 0.08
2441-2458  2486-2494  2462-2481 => -0.02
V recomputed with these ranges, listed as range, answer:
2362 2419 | 238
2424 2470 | 306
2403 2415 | 244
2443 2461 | 323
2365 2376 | 218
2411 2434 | 255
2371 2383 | 238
